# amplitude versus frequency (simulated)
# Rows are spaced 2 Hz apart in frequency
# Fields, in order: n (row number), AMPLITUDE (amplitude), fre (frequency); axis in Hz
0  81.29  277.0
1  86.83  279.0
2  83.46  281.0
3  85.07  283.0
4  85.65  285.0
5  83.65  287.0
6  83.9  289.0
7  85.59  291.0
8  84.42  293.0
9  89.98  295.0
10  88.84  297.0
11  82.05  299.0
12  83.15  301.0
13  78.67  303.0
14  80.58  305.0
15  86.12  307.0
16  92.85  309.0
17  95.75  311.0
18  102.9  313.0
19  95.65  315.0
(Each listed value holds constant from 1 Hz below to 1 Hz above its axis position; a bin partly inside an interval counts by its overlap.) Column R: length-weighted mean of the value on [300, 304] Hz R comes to 80.9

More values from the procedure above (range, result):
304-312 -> 88.8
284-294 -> 84.6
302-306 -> 79.6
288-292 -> 84.7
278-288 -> 84.9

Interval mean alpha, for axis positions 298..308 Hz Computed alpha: 82.1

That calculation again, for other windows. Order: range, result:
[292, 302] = 85.7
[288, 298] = 86.5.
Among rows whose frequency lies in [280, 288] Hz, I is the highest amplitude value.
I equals 85.65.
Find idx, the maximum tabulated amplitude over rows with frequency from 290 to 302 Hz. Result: 89.98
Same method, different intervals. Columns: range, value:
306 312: 95.75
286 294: 85.59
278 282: 86.83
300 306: 83.15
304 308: 86.12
